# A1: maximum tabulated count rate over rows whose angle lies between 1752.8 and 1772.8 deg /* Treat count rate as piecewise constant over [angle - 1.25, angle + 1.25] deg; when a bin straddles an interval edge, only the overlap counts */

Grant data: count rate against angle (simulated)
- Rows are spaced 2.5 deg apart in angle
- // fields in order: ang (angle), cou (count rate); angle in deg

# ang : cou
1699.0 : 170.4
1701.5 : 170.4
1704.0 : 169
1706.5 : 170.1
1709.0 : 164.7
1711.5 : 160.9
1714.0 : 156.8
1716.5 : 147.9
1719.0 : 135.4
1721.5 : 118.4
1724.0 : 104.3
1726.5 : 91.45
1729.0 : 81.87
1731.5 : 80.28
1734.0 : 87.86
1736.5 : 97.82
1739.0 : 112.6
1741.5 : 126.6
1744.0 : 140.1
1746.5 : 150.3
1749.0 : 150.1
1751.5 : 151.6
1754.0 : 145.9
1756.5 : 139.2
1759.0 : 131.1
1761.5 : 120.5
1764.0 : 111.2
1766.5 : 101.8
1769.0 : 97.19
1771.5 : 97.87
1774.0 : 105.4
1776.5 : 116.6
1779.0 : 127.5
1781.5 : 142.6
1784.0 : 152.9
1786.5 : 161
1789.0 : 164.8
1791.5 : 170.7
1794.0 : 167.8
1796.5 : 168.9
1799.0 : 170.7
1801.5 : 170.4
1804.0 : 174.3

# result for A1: 145.9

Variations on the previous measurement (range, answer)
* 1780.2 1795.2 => 170.7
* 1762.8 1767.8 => 111.2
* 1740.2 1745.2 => 140.1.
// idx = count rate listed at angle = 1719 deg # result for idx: 135.4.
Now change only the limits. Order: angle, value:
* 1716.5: 147.9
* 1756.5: 139.2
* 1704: 169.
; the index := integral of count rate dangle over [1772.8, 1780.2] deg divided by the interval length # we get 117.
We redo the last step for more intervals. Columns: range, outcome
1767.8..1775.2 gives 100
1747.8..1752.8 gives 151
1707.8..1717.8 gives 157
